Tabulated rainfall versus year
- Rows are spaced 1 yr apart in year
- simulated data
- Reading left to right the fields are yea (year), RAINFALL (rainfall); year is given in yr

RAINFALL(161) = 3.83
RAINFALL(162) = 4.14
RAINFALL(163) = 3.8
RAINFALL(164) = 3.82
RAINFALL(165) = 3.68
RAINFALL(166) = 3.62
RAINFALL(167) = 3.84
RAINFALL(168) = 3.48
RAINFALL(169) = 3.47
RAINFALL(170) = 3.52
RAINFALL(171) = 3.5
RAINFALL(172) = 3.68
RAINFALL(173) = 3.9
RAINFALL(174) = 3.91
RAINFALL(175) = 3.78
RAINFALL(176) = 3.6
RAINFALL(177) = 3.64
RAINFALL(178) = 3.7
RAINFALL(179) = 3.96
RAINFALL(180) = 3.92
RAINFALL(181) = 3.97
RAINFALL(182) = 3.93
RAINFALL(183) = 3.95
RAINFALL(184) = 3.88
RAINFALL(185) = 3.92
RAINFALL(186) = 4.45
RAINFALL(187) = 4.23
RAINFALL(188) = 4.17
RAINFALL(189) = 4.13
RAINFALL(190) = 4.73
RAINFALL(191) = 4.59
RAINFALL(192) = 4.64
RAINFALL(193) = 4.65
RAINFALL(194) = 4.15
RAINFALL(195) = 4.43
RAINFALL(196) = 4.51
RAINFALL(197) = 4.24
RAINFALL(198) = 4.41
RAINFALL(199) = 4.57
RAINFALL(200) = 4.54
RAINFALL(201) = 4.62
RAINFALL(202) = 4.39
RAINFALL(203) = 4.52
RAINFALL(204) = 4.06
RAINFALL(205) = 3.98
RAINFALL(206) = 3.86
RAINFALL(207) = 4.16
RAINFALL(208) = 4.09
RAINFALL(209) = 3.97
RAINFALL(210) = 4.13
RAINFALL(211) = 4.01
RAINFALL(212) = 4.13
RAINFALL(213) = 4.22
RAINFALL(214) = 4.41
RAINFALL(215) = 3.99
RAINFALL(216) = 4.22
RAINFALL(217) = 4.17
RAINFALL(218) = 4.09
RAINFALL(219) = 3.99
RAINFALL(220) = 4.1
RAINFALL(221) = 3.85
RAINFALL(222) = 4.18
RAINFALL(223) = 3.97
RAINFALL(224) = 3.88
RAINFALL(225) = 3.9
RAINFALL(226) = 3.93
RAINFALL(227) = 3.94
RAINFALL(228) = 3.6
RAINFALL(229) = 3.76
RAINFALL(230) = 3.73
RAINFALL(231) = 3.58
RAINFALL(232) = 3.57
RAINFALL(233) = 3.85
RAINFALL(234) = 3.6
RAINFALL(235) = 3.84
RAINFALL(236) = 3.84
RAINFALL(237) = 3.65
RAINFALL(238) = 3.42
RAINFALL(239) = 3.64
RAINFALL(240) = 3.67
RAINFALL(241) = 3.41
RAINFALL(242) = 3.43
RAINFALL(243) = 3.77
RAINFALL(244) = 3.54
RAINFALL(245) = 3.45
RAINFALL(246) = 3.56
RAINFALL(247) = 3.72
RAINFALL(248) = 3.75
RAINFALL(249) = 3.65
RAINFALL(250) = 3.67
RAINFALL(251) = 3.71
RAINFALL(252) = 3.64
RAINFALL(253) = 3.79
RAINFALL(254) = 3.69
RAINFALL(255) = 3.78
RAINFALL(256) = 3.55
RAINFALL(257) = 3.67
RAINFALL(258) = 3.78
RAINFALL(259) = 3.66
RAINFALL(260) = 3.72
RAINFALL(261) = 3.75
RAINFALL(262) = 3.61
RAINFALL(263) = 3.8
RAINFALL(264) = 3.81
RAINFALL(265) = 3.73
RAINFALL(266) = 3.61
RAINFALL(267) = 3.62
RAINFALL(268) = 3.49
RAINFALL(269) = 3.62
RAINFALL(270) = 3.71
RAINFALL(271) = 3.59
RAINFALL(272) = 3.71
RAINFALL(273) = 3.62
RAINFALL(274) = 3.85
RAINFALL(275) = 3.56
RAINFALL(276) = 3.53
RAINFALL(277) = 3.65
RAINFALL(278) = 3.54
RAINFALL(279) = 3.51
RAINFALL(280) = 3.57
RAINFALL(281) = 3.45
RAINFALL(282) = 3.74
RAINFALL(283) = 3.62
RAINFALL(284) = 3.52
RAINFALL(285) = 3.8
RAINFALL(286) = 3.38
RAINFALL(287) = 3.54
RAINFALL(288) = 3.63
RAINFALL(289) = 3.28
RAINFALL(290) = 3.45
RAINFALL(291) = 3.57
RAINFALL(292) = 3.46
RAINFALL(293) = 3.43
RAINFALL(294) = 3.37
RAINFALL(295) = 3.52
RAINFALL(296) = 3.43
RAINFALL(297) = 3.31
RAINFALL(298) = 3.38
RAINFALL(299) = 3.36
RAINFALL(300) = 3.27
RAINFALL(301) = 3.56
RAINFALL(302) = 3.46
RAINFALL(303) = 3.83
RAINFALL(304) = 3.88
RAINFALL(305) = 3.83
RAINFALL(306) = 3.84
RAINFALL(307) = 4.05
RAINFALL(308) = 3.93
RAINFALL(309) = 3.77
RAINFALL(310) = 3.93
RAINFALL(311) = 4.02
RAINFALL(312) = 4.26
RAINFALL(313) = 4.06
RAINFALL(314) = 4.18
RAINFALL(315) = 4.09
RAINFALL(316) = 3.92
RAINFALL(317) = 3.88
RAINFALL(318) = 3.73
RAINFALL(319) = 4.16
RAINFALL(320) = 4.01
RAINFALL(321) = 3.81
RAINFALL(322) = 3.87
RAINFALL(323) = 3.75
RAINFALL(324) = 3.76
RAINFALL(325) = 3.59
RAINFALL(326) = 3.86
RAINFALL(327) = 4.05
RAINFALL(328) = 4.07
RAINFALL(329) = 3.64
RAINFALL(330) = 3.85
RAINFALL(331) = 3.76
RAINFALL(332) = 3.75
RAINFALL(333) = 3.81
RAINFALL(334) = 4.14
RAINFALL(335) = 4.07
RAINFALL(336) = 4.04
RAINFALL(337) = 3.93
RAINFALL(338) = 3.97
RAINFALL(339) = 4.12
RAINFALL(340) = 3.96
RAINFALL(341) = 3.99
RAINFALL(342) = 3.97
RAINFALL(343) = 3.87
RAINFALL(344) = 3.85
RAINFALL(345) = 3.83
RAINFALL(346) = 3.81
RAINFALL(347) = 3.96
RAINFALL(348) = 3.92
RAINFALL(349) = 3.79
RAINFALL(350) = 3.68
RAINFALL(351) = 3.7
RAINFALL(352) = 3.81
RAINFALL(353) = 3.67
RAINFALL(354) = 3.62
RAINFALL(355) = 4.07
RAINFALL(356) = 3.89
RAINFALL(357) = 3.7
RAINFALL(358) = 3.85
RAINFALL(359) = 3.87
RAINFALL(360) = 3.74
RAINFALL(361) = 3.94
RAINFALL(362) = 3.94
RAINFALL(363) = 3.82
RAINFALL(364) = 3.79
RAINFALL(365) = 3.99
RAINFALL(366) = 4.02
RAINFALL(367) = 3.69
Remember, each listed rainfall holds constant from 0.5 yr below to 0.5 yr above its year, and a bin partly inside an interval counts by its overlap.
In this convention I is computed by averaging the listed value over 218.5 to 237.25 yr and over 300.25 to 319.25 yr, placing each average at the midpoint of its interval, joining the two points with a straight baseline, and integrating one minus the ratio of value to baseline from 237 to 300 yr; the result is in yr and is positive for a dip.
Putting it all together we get 4.5 yr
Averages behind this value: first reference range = 3.83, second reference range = 3.9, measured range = 3.59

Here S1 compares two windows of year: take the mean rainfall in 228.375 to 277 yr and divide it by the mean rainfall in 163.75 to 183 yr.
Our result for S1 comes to 0.98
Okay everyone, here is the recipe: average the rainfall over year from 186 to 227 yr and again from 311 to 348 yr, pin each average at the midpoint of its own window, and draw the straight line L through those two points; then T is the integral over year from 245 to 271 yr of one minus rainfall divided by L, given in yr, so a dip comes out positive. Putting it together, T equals 2.7 yr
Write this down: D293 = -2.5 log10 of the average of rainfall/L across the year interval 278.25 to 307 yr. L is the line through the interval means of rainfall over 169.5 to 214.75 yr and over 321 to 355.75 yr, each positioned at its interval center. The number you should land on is 0.12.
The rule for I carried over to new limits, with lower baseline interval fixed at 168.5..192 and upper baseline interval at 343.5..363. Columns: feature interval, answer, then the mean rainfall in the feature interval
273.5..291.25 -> 1.4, 3.57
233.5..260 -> 1.7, 3.65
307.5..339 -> -0.7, 3.93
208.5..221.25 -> -0.6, 4.1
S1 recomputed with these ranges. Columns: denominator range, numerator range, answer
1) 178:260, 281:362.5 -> 0.95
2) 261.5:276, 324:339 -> 1.06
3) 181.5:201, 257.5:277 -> 0.85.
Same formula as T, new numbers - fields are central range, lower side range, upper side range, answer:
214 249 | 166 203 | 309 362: 2.1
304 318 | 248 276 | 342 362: -0.8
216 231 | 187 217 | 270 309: 0.7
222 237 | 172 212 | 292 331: 0.9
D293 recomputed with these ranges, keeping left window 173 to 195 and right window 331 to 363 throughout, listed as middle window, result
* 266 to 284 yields 0.10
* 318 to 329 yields 0.01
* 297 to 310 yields 0.07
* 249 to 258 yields 0.09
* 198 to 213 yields -0.04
